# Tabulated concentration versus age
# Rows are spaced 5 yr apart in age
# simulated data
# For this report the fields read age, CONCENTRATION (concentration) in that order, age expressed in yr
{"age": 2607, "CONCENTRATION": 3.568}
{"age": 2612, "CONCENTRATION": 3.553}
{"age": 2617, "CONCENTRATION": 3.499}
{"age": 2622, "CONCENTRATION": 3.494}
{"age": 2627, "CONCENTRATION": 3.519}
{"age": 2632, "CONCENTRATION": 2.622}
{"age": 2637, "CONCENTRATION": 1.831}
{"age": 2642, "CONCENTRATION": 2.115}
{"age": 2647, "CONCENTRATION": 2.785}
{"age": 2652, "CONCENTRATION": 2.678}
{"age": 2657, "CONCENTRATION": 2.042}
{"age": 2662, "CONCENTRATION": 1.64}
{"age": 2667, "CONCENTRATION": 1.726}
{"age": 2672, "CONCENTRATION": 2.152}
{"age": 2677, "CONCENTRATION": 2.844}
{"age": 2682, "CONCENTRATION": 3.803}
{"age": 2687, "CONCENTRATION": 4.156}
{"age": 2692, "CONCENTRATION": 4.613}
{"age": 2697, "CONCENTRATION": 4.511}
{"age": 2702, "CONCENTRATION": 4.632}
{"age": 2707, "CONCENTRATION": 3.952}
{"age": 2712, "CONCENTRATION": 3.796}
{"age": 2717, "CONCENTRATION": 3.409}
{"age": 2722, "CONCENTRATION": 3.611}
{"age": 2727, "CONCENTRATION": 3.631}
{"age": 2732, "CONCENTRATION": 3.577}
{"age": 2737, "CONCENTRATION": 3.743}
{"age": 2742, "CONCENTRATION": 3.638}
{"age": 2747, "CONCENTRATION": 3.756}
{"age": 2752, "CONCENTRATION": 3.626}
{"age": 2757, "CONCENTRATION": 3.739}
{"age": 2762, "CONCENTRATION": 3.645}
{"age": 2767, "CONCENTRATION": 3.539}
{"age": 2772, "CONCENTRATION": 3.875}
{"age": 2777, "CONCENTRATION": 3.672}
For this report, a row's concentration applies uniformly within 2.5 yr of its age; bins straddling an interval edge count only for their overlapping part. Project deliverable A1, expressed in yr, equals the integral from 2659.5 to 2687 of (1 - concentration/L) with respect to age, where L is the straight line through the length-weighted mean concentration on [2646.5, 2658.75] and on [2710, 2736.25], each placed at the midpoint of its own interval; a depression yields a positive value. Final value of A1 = 2.5 yr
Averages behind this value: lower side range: 2.48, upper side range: 3.61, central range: 2.59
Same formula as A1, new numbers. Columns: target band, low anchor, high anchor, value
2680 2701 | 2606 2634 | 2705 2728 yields -4.1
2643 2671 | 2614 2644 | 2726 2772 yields 8.1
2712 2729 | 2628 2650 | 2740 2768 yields -1.5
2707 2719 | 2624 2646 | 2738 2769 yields -1.5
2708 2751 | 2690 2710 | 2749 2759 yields 3.7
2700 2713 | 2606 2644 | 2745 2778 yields -2.8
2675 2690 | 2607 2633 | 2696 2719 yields 0.8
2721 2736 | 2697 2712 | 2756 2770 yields 1.4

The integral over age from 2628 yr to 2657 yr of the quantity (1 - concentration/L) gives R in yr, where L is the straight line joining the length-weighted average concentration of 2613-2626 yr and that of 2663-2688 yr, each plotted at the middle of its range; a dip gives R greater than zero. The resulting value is 7.0 yr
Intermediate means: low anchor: 3.51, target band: 2.43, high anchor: 2.79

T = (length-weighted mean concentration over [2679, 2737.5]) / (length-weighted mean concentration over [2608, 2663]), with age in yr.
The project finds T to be 1.4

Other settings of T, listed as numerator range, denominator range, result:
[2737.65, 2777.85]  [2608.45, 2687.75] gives 1.34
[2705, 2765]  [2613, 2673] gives 1.44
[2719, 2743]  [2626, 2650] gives 1.44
